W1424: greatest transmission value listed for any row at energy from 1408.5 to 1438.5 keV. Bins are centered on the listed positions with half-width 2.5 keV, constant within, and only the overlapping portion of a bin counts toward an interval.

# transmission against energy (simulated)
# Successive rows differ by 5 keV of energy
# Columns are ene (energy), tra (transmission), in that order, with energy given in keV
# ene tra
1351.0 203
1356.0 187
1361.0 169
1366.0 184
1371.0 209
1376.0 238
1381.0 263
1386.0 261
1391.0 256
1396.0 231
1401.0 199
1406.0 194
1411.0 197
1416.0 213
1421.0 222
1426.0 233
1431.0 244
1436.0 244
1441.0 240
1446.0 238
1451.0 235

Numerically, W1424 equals 244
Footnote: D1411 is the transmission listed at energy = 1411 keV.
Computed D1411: 197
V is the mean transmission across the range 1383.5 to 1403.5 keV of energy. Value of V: 237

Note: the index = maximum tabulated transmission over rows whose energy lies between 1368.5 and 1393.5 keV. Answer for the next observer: 263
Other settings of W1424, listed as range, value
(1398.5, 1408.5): 199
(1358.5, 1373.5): 209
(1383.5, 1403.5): 261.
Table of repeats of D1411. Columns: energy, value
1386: 261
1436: 244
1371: 209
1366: 184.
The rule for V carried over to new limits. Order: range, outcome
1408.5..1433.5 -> 222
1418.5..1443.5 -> 237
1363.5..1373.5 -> 196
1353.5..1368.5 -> 180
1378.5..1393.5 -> 260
